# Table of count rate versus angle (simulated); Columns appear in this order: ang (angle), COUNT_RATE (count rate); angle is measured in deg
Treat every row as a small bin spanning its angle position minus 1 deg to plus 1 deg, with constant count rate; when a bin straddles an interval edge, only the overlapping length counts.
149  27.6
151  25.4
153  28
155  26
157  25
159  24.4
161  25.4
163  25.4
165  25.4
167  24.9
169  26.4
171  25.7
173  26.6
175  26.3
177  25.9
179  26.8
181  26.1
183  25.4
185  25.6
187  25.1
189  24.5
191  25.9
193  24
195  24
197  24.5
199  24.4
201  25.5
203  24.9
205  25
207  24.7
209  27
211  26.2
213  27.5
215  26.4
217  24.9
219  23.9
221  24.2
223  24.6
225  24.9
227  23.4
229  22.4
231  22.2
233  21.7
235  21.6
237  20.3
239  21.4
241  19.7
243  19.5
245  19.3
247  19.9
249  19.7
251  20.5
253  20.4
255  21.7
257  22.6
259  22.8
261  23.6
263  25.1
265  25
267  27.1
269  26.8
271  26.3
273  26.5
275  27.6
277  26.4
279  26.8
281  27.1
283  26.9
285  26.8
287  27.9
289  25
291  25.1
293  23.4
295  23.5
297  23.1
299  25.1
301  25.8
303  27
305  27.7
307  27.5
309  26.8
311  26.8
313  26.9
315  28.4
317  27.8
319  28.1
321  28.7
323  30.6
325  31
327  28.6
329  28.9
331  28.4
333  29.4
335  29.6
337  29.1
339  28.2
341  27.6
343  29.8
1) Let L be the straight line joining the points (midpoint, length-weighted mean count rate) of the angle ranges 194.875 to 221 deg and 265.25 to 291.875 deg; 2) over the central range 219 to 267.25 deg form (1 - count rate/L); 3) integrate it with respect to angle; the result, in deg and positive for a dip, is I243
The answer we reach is 6.98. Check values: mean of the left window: 25.3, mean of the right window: 26.6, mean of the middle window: 22.2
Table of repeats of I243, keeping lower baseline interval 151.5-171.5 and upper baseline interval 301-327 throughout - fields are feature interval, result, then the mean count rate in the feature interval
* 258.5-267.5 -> 0.84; 24.7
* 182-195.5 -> 0.58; 25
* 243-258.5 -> 3.70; 20.6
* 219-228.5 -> 0.89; 24.1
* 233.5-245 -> 2.75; 20.4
